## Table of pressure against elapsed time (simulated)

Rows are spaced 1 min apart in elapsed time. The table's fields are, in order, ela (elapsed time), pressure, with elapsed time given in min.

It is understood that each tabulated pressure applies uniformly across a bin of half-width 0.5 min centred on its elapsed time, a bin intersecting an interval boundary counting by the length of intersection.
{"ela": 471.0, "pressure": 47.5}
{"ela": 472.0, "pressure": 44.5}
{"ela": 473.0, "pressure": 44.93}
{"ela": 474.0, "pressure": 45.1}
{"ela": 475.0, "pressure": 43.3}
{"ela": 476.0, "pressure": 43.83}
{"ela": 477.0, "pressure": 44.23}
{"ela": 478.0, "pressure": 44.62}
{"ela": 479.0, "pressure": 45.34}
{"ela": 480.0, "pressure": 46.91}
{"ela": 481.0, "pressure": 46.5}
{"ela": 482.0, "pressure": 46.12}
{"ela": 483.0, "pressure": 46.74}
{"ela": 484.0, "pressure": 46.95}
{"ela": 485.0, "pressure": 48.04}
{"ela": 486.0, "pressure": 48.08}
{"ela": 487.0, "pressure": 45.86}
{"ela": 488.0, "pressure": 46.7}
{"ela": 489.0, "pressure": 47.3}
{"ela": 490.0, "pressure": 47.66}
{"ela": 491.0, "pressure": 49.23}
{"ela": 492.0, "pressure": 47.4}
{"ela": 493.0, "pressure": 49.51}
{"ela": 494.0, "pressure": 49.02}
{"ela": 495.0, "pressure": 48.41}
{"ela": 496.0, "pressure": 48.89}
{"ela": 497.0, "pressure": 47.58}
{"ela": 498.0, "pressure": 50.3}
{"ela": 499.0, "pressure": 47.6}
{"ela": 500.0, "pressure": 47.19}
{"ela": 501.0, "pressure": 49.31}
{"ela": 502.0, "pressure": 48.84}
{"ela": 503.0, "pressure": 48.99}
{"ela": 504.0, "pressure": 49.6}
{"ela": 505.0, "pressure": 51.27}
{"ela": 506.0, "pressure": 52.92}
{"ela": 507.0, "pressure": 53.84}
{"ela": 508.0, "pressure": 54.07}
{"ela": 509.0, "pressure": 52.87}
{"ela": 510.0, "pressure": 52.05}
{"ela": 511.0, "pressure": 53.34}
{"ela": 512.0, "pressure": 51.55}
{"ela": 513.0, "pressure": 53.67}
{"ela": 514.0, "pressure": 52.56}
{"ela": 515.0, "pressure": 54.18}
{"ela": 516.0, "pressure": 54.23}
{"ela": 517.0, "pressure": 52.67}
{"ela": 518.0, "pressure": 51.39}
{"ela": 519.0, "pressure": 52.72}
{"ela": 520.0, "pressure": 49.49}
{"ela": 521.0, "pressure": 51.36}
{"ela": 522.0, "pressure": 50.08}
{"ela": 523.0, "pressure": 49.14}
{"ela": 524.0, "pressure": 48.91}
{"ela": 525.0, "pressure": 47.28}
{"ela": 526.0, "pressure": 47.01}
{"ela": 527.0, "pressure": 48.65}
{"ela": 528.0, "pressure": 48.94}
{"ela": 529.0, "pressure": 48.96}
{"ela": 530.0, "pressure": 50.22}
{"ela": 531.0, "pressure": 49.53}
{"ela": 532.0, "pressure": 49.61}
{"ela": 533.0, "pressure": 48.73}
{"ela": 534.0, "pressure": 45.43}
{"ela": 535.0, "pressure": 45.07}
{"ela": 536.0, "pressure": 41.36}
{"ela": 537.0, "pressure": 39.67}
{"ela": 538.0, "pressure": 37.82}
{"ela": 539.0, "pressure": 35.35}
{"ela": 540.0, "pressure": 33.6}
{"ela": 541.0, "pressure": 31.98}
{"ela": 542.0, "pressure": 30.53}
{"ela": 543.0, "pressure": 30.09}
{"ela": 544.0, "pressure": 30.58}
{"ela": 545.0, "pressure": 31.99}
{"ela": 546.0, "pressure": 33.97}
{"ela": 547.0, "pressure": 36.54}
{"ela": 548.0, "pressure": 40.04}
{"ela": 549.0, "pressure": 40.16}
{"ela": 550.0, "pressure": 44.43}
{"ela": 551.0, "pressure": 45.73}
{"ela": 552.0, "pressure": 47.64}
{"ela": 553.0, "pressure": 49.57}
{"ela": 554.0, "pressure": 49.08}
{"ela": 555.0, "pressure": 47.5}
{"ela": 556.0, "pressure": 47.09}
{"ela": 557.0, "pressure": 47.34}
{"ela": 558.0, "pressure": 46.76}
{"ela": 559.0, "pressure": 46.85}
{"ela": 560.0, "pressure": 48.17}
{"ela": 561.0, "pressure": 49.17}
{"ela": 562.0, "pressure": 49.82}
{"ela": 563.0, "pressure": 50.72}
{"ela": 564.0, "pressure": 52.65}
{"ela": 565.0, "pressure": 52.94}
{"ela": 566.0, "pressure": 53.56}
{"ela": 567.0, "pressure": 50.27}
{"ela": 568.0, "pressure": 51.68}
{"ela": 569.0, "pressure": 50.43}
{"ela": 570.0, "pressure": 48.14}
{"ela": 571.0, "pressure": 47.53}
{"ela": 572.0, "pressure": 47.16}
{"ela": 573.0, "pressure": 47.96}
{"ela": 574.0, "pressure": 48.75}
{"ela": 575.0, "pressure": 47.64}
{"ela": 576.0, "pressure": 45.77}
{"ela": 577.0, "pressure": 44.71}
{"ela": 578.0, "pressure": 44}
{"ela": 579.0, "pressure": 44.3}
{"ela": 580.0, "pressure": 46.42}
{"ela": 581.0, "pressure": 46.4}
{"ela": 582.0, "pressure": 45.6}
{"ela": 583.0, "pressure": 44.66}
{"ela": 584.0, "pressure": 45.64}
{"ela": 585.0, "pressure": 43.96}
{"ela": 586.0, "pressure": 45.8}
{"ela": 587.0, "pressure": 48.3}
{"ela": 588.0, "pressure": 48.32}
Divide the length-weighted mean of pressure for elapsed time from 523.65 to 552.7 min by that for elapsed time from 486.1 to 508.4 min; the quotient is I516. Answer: 0.8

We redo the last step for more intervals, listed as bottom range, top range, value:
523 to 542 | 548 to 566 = 1.09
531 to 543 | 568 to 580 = 1.18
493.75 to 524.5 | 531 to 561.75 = 0.82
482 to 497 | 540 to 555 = 0.81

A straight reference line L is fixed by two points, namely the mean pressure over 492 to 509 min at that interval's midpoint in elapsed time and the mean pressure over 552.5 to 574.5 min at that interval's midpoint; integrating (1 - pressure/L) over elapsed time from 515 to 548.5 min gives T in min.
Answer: 3.84 min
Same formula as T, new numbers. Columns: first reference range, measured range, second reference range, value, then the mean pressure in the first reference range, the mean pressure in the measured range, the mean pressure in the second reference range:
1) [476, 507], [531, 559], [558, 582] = 4.0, 47.9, 41.3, 48.4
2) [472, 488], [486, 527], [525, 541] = -4.6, 45.8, 50.1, 44.3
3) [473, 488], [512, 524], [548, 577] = -1.3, 45.8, 51.8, 48.2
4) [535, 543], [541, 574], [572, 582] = -3.1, 36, 45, 46.2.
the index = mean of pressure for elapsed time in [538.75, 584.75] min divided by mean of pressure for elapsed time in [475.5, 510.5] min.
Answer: 0.9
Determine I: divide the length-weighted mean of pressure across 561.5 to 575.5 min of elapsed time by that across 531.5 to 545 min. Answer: 1.3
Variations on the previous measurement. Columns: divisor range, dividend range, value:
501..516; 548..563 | 0.90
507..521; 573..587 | 0.87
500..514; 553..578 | 0.94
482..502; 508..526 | 1.07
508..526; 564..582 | 0.93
